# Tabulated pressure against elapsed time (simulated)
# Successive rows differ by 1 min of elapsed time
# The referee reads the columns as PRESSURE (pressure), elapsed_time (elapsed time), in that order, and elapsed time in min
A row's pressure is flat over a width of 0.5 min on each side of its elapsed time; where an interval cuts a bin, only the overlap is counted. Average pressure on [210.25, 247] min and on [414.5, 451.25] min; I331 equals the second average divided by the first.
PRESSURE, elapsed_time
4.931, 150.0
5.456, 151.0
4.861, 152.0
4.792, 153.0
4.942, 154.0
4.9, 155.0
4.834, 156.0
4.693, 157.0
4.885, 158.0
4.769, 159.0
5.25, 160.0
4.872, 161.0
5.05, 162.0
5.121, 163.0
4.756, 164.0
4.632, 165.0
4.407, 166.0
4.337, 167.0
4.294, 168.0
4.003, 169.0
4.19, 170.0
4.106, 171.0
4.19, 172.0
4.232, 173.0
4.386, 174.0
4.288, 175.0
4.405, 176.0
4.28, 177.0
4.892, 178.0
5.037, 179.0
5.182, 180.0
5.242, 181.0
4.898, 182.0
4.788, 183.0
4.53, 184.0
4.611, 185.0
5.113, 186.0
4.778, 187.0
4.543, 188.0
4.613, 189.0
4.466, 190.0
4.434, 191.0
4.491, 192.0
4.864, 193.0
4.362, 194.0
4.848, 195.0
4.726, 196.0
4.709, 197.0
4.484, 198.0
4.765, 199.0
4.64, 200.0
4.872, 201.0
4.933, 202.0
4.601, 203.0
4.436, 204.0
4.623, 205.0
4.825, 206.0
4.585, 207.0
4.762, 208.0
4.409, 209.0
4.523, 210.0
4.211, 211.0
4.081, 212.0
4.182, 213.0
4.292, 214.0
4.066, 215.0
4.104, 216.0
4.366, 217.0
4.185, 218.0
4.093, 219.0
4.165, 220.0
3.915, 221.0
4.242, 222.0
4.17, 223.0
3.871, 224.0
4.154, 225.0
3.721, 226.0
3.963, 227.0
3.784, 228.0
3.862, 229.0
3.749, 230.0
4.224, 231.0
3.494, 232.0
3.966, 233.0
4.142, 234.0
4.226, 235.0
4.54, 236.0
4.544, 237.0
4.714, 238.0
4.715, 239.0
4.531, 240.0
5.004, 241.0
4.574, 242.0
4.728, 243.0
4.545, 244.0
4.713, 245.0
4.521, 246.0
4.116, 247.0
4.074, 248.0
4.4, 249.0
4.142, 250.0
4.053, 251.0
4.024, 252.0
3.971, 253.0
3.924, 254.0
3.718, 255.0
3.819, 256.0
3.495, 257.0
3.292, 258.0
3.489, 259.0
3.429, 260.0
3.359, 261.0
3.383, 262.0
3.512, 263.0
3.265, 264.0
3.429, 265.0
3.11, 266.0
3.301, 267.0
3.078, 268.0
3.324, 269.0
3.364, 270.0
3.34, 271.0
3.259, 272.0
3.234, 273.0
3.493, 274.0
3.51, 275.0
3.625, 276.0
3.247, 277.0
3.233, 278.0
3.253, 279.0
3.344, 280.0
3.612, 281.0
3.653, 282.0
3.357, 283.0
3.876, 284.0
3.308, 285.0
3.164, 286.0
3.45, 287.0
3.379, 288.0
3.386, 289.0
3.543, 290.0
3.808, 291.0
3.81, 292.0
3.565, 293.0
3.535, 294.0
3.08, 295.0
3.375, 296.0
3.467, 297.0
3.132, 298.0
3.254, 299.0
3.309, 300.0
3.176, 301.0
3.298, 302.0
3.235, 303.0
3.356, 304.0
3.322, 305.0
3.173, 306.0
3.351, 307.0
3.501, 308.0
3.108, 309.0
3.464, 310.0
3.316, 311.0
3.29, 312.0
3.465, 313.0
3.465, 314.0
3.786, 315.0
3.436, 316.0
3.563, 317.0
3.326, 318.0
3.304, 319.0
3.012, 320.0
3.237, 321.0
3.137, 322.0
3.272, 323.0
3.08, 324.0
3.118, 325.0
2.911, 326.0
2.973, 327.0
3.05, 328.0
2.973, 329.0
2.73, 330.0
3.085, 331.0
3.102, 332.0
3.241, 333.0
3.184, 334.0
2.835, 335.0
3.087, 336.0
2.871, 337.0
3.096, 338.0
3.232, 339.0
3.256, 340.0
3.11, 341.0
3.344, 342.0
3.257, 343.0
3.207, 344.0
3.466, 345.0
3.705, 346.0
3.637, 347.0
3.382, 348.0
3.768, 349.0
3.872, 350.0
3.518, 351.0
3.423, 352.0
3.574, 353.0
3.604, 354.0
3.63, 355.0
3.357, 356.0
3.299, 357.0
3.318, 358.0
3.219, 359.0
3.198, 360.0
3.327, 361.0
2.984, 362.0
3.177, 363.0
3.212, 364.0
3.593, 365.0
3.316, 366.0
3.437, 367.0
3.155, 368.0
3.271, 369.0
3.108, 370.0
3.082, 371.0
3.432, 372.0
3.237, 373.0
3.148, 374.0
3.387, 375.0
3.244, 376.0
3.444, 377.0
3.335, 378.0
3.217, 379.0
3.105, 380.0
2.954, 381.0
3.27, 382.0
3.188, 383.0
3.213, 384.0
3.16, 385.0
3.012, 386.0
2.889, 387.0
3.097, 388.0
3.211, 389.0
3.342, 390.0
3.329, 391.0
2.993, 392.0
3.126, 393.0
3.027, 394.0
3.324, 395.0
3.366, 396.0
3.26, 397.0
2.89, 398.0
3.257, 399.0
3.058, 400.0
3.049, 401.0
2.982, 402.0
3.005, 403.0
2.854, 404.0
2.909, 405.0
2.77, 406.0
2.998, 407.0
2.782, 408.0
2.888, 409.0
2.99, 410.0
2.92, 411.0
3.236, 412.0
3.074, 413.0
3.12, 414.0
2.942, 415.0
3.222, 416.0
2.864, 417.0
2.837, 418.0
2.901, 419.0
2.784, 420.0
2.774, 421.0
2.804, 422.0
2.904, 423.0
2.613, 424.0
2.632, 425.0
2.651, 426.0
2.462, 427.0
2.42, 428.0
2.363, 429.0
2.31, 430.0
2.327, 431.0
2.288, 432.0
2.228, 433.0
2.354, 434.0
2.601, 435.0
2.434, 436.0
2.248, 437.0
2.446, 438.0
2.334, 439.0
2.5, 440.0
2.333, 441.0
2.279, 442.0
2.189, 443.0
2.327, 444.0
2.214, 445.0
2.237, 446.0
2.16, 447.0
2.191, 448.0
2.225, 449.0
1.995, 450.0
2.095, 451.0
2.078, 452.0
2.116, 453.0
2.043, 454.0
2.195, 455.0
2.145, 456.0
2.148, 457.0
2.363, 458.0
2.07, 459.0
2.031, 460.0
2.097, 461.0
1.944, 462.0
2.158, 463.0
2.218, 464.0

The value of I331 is 0.58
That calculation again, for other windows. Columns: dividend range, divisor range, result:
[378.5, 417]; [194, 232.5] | 0.71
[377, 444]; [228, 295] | 0.76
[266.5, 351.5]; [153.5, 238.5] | 0.74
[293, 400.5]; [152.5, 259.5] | 0.74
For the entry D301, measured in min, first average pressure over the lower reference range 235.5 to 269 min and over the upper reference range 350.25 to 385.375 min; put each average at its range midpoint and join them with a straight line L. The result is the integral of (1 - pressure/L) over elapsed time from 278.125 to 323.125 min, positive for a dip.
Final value 3.7 min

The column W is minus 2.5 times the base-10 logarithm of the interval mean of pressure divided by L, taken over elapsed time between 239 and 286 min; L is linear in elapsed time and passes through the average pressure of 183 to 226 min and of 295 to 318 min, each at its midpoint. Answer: 0.03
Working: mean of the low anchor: 4.46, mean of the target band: 3.72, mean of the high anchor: 3.35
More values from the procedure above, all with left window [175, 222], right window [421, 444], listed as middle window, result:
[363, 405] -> -0.11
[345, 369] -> -0.10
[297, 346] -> 0.07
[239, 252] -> -0.08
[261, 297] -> 0.13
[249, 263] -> 0.09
